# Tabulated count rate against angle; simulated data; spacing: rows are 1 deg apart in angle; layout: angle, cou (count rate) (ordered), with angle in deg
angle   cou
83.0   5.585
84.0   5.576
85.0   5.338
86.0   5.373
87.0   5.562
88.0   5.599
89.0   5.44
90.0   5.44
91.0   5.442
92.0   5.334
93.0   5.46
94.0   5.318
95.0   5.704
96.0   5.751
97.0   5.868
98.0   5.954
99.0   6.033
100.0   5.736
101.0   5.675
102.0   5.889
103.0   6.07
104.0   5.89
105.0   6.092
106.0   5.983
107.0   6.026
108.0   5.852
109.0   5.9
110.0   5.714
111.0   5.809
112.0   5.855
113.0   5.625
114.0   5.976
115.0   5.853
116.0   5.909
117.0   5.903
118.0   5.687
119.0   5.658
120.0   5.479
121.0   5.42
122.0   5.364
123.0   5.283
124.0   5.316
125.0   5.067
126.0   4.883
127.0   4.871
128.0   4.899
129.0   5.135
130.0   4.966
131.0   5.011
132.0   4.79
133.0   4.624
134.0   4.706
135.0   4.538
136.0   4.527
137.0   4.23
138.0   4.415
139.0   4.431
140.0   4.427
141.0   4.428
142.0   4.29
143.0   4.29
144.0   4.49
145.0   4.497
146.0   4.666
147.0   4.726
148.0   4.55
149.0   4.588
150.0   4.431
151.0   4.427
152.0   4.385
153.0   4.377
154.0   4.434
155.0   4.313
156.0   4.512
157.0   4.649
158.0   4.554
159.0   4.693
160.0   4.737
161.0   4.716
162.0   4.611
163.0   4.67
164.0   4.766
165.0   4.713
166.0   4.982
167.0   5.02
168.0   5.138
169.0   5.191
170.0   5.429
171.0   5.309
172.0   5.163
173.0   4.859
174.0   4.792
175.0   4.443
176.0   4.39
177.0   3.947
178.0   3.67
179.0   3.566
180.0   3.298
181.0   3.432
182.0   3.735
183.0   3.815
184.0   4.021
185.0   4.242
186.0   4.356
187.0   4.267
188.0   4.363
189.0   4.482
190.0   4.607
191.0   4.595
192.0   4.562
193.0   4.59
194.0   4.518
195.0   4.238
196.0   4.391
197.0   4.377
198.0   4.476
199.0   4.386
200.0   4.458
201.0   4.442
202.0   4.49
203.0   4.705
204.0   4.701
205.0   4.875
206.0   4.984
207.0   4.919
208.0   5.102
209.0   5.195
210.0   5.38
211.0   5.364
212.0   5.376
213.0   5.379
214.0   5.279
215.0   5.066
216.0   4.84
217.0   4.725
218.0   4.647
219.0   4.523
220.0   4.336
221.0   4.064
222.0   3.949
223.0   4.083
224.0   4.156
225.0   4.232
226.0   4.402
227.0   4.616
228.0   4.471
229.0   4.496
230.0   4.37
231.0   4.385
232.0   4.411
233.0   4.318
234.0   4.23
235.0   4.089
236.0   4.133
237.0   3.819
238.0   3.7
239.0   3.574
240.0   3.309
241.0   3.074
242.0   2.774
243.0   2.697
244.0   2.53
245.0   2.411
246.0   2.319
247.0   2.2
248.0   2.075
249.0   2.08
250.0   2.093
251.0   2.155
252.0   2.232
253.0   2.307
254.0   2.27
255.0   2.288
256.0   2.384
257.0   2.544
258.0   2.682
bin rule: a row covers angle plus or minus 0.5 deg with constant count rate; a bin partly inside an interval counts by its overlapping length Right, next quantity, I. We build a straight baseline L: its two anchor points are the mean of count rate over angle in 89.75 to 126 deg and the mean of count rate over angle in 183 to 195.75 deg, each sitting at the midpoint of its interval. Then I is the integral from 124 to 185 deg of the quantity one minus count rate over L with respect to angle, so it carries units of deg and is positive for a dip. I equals 4.7 deg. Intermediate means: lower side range 5.69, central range 4.56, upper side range 4.38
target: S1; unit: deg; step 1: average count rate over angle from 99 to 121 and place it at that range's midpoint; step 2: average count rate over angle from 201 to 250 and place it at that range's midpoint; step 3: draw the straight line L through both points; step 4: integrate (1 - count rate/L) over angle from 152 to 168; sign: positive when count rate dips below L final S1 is 1.4 deg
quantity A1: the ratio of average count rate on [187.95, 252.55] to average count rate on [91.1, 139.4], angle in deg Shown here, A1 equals 0.8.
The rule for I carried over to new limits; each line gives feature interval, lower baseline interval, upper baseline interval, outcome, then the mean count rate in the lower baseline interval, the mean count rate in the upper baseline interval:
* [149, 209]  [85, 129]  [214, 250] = 0.5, 5.62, 3.8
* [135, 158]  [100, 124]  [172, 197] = 2.6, 5.77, 4.24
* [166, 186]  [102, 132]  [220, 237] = 1.9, 5.56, 4.26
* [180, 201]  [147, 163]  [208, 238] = 1.3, 4.54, 4.56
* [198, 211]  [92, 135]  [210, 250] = -1.6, 5.53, 3.96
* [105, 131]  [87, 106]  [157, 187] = -0.8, 5.71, 4.49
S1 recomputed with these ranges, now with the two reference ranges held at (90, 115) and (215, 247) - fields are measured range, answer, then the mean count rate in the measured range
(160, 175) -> -0.3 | 4.93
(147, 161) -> 1.4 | 4.53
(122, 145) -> 2.7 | 4.72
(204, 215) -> -2.4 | 5.16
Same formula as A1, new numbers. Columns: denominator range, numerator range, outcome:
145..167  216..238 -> 0.94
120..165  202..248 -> 0.90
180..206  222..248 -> 0.85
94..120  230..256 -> 0.52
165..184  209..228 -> 1.06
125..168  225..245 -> 0.83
